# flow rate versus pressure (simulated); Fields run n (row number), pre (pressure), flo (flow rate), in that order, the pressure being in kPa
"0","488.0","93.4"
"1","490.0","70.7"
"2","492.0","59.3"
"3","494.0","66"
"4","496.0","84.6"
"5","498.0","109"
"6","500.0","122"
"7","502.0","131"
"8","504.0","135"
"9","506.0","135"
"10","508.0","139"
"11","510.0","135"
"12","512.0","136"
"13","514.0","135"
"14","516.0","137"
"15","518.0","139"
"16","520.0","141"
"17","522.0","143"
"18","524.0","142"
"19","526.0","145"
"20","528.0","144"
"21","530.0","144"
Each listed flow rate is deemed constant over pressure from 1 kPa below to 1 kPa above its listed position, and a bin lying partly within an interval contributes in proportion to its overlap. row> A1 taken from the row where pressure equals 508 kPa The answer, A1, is 139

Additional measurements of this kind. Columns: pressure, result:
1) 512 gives 136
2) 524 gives 142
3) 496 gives 84.6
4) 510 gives 135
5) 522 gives 143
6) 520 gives 141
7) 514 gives 135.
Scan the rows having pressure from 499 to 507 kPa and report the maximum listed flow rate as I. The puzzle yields 135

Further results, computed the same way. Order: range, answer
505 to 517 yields 139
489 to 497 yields 84.6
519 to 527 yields 145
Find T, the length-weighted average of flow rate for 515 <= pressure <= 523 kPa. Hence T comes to 140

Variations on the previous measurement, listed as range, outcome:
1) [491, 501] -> 88.2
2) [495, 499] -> 96.8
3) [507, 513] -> 137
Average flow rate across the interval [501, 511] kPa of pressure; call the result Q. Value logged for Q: 135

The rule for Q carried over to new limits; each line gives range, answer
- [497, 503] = 121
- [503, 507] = 135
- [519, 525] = 142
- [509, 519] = 136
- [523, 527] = 144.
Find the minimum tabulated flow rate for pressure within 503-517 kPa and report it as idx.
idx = 135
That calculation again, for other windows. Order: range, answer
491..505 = 59.3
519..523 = 141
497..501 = 109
